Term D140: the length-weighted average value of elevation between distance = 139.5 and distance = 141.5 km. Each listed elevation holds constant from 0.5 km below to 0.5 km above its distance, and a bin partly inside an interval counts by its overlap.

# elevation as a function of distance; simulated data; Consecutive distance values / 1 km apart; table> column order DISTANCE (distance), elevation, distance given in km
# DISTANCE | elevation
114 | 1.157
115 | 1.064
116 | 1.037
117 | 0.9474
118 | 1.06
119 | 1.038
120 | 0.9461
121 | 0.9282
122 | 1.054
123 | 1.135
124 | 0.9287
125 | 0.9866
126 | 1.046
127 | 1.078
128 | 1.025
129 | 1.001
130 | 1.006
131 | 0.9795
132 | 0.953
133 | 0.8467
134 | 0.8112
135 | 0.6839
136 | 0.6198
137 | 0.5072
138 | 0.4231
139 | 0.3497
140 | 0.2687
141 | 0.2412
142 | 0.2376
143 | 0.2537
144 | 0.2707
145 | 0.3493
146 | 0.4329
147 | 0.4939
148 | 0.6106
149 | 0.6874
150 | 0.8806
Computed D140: 0.255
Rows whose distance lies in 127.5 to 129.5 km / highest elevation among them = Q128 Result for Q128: 1.025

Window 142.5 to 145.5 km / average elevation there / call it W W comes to 0.291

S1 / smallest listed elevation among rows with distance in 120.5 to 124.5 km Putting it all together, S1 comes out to 0.9282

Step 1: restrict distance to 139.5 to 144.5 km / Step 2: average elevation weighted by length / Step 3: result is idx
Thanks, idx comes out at 0.254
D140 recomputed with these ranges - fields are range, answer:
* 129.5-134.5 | 0.919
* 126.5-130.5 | 1.03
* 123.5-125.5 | 0.958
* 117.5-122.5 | 1.01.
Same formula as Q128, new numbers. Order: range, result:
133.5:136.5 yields 0.8112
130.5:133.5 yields 0.9795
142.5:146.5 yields 0.4329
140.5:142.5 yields 0.2412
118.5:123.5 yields 1.135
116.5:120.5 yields 1.06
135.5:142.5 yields 0.6198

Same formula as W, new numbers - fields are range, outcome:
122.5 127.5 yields 1.03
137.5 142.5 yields 0.304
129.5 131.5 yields 0.993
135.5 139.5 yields 0.475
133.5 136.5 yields 0.705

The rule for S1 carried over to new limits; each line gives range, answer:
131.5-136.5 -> 0.6198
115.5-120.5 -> 0.9461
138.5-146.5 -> 0.2376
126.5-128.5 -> 1.025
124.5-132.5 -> 0.953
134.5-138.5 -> 0.4231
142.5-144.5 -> 0.2537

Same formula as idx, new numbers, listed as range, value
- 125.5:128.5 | 1.05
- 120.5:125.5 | 1.01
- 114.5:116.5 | 1.05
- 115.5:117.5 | 0.992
